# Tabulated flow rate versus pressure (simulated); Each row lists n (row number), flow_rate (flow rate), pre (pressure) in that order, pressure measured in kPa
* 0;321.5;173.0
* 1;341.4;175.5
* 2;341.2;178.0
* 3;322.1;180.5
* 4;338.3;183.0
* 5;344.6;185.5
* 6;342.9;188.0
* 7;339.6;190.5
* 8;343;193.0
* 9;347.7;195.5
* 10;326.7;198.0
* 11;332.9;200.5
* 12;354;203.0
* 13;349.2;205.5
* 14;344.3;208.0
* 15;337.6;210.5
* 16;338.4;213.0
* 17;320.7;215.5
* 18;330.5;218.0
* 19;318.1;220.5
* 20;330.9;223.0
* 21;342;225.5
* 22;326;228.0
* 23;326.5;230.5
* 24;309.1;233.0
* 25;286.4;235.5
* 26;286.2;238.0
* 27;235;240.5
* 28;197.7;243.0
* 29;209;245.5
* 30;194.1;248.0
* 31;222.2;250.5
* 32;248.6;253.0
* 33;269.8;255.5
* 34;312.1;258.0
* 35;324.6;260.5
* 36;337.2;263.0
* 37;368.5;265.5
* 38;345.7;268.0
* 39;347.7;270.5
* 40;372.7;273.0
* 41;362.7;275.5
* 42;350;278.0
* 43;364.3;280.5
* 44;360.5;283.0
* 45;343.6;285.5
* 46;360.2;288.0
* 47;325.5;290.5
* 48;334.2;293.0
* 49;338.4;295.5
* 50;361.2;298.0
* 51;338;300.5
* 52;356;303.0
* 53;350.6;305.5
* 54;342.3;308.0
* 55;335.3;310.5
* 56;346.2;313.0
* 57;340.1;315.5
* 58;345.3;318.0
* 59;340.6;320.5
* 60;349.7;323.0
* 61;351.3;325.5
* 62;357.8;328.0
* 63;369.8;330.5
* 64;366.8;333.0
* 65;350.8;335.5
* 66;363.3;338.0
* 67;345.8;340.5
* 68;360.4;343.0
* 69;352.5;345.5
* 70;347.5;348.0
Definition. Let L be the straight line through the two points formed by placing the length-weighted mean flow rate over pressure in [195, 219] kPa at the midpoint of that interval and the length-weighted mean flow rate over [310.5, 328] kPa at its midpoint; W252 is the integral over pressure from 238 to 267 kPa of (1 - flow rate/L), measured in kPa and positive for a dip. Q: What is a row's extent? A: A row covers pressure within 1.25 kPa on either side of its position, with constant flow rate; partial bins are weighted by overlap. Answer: 6.3 kPa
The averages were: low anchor 338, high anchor 346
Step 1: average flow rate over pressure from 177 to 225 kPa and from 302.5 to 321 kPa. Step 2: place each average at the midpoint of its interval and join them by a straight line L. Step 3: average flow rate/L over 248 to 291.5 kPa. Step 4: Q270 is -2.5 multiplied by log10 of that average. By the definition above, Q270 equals 0.05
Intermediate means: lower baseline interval 337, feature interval 326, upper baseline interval 344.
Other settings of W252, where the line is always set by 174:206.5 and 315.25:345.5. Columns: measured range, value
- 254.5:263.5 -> 0.96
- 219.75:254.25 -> 7.16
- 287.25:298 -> 0.28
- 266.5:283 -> -0.44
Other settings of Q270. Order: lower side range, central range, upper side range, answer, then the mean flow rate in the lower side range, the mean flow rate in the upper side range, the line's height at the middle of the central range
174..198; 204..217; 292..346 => 0.009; 339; 350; 341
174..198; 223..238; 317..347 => 0.090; 339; 355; 344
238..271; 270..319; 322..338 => -0.097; 277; 358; 320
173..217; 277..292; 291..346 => -0.012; 339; 349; 346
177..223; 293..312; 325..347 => 0.023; 337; 358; 353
